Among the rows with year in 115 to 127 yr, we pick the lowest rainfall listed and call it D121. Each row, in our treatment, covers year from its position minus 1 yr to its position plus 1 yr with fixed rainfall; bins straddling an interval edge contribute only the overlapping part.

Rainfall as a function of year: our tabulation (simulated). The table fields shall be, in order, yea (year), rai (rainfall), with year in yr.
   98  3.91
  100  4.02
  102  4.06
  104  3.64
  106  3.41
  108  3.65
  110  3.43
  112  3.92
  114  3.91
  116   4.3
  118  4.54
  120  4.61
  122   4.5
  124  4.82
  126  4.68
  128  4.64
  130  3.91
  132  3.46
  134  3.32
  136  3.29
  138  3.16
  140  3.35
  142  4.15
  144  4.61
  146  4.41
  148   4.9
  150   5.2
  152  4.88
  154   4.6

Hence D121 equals 4.3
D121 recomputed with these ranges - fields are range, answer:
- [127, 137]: 3.29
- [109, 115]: 3.43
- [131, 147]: 3.16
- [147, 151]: 4.9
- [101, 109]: 3.41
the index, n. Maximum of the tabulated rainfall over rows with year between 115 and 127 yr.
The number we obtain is 4.82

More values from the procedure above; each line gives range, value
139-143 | 4.15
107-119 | 4.54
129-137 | 3.91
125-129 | 4.68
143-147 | 4.61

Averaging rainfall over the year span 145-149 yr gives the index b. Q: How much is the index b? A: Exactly 4.66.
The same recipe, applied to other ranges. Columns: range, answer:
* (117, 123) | 4.55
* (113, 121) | 4.34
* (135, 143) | 3.49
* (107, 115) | 3.73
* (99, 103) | 4.04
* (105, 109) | 3.53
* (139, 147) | 4.13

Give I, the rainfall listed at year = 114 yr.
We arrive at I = 3.91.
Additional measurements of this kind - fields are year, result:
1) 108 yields 3.65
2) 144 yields 4.61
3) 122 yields 4.5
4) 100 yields 4.02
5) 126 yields 4.68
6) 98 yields 3.91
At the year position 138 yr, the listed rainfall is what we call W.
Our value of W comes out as 3.16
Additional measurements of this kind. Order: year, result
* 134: 3.32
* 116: 4.3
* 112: 3.92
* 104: 3.64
